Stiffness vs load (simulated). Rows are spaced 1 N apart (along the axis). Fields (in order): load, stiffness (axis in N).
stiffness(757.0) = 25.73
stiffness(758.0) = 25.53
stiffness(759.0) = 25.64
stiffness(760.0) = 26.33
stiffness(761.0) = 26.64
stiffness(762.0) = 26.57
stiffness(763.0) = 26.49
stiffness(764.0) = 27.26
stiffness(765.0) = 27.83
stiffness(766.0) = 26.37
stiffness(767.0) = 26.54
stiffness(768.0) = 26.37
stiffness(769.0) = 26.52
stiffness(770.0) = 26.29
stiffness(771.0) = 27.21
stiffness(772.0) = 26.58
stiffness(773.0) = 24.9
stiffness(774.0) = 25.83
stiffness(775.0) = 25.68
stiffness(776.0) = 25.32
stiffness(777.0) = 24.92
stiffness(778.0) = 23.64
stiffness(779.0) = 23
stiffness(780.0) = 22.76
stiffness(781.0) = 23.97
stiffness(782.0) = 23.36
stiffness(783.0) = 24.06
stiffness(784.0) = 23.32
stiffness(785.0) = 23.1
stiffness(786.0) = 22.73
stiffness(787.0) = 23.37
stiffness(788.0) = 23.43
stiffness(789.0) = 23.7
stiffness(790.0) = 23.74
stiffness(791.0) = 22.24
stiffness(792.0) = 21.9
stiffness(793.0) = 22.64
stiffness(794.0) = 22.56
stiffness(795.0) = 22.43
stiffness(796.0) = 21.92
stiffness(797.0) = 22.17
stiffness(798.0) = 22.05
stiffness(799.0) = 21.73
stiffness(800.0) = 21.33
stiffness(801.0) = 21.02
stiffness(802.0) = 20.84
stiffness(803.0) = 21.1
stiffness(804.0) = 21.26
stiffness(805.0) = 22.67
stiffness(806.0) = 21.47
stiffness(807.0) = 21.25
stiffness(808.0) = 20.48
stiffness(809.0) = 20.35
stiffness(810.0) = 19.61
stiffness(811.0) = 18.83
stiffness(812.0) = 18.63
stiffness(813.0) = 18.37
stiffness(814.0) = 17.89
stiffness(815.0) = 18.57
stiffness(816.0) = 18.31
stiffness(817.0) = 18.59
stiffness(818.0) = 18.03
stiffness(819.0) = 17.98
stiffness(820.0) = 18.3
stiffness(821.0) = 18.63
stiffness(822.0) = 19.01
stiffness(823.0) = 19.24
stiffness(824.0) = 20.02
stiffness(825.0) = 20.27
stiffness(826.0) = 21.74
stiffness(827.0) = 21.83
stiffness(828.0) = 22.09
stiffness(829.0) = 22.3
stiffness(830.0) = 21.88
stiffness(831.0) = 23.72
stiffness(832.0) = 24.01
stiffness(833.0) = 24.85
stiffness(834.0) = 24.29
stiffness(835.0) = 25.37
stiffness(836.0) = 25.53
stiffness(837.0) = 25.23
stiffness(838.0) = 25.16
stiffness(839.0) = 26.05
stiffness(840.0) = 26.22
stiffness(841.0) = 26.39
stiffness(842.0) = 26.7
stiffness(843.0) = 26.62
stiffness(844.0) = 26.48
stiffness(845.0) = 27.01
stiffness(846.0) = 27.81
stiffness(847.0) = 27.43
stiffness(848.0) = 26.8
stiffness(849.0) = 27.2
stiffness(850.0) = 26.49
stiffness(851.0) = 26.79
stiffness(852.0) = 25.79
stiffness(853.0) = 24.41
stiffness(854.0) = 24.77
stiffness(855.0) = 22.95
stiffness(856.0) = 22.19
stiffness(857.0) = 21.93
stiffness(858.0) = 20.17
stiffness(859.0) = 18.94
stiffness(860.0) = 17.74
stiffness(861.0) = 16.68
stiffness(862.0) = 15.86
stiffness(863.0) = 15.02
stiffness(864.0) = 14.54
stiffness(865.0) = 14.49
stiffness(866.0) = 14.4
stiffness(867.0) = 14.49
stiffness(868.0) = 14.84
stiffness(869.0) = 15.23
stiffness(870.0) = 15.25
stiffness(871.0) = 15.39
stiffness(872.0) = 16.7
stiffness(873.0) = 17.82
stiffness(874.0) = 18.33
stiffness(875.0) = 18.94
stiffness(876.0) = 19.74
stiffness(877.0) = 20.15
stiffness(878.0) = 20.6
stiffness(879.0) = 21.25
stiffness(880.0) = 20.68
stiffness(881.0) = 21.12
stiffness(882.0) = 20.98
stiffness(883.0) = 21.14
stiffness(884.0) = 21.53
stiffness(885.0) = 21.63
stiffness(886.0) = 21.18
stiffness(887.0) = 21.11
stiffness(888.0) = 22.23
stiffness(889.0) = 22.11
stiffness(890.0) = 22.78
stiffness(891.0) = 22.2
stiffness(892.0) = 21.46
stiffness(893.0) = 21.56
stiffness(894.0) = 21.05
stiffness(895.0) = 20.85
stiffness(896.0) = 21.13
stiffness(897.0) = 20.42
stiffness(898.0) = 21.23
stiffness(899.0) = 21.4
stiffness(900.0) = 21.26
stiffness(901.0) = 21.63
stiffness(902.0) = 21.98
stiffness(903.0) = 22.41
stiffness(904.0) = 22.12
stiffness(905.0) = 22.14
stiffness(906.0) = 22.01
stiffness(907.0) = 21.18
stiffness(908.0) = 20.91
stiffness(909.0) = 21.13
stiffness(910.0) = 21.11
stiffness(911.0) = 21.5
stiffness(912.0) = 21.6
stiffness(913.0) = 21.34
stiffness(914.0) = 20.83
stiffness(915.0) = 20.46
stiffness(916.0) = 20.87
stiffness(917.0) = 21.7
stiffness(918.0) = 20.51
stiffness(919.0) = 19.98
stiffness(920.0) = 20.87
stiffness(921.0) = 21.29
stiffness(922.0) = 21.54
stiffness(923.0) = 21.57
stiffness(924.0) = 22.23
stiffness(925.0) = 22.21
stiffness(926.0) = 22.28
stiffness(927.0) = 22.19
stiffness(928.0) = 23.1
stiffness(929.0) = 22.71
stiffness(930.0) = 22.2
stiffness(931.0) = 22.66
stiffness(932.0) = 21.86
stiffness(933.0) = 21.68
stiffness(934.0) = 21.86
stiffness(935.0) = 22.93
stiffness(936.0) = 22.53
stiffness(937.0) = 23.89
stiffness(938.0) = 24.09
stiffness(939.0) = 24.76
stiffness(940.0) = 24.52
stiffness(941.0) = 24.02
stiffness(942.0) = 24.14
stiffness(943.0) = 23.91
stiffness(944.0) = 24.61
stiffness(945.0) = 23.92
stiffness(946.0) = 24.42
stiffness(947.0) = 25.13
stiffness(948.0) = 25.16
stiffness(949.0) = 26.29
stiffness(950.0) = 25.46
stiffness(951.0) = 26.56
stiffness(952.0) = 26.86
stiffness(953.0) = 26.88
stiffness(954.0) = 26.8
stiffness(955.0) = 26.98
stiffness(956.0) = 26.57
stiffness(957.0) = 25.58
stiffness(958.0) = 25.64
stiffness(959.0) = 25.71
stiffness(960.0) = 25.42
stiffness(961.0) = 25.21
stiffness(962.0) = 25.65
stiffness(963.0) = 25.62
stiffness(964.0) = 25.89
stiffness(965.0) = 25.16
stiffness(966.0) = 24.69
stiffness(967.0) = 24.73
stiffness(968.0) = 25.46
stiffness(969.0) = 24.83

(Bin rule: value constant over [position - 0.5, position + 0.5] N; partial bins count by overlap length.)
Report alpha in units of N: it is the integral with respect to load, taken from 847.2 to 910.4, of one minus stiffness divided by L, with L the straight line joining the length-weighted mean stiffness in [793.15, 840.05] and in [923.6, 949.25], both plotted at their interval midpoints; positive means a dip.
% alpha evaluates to 5.3 N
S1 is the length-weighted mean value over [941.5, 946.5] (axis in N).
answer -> 24.2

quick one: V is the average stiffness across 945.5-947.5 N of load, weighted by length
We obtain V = 24.8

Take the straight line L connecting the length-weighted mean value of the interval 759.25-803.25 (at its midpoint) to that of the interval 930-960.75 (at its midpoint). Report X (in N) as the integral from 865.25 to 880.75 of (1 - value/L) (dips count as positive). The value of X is 4.3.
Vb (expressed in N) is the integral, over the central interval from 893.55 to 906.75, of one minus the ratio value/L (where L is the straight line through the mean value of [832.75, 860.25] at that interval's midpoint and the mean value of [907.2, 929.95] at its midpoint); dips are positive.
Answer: 0.5 N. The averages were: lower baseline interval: 25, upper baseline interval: 21.5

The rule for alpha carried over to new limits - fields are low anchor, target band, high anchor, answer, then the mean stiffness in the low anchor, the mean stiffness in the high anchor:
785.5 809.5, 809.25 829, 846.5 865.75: 2.2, 22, 21.5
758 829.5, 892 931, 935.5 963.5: 4.9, 22.6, 25.2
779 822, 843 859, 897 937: -2.7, 21.2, 21.7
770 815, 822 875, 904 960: 2.4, 22.5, 23.2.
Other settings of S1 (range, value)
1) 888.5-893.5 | 22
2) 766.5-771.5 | 26.6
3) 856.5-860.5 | 19.7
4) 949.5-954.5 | 26.5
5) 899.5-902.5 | 21.6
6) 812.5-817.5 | 18.3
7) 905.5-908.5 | 21.4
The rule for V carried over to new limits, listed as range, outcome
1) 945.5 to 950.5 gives 25.3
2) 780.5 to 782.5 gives 23.7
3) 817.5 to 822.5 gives 18.4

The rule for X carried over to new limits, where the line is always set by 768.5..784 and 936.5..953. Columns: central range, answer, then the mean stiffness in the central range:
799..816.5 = 3.3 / 20.2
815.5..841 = 2.9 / 22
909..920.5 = 1.8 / 21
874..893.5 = 3.0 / 21.1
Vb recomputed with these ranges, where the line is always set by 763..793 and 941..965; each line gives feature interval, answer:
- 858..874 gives 5.8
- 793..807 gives 1.7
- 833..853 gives -1.0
